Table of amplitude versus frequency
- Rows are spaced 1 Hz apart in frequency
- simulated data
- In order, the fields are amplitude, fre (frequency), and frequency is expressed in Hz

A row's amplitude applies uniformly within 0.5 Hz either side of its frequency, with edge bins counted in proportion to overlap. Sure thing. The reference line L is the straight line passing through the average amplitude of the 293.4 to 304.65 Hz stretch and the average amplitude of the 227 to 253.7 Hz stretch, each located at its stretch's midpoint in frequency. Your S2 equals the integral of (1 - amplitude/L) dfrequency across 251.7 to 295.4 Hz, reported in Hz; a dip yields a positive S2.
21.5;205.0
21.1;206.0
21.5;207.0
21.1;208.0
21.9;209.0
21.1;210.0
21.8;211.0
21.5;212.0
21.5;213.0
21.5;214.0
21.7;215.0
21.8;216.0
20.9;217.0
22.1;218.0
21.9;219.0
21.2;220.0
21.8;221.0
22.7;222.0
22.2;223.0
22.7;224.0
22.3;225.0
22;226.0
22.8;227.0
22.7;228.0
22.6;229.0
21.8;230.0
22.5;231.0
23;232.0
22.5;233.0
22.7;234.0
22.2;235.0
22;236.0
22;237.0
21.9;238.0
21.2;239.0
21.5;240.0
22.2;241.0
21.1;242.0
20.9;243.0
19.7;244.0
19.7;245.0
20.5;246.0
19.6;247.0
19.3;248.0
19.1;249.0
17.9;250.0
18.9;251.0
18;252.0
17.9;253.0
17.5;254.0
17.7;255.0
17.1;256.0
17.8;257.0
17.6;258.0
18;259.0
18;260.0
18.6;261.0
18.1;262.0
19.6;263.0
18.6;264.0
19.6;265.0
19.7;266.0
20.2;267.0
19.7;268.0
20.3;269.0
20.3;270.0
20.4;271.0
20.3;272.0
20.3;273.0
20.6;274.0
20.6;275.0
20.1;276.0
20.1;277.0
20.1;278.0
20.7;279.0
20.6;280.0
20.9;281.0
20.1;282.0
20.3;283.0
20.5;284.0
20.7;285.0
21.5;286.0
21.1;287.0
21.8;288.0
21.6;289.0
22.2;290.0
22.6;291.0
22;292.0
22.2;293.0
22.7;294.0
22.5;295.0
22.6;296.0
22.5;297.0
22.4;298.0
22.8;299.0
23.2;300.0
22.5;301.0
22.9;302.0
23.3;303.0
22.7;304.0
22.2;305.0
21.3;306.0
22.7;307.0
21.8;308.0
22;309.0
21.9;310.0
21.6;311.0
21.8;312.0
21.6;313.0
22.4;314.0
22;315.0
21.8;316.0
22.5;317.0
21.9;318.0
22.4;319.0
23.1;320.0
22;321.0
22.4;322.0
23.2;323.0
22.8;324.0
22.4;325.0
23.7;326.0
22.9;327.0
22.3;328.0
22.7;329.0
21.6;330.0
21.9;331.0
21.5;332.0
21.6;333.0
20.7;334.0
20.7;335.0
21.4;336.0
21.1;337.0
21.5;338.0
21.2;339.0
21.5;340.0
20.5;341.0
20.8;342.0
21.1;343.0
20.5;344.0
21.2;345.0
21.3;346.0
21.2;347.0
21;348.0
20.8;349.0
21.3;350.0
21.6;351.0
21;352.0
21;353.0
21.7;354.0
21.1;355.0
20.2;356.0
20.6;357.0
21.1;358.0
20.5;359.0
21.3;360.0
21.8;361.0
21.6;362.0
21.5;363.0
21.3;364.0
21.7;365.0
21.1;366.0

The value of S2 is 3.9 Hz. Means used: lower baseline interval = 20.9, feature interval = 20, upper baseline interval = 22.7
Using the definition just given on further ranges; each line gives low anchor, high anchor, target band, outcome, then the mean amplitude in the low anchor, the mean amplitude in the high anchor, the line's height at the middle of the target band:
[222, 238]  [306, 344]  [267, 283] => 1.32 Hz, 22.4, 21.9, 22.2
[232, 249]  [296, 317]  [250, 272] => 2.83 Hz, 21.2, 22.3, 21.5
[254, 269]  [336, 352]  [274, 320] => -4.86 Hz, 18.6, 21.1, 19.7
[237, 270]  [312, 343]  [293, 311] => -1.20 Hz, 19.4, 21.9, 21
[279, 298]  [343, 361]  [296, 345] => -1.64 Hz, 21.6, 21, 21.3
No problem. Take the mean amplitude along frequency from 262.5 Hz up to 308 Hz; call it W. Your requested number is 21.2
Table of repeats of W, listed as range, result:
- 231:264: 19.8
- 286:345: 22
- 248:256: 18.2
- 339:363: 21.1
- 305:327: 22.3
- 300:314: 22.2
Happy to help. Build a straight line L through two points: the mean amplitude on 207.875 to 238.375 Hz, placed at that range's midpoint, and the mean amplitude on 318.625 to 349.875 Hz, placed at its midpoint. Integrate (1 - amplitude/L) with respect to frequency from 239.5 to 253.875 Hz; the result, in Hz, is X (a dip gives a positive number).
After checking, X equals 1.5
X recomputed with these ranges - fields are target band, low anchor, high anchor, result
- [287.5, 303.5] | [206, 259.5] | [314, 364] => -0.9 Hz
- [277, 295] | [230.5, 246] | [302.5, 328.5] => 0.7 Hz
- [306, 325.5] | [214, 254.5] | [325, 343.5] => -0.6 Hz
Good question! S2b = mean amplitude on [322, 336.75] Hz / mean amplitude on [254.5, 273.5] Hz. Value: 1.2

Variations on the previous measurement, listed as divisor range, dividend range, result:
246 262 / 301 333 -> 1.22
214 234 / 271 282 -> 0.92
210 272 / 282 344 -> 1.07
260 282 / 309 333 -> 1.12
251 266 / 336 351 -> 1.16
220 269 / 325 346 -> 1.06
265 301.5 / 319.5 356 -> 1.02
